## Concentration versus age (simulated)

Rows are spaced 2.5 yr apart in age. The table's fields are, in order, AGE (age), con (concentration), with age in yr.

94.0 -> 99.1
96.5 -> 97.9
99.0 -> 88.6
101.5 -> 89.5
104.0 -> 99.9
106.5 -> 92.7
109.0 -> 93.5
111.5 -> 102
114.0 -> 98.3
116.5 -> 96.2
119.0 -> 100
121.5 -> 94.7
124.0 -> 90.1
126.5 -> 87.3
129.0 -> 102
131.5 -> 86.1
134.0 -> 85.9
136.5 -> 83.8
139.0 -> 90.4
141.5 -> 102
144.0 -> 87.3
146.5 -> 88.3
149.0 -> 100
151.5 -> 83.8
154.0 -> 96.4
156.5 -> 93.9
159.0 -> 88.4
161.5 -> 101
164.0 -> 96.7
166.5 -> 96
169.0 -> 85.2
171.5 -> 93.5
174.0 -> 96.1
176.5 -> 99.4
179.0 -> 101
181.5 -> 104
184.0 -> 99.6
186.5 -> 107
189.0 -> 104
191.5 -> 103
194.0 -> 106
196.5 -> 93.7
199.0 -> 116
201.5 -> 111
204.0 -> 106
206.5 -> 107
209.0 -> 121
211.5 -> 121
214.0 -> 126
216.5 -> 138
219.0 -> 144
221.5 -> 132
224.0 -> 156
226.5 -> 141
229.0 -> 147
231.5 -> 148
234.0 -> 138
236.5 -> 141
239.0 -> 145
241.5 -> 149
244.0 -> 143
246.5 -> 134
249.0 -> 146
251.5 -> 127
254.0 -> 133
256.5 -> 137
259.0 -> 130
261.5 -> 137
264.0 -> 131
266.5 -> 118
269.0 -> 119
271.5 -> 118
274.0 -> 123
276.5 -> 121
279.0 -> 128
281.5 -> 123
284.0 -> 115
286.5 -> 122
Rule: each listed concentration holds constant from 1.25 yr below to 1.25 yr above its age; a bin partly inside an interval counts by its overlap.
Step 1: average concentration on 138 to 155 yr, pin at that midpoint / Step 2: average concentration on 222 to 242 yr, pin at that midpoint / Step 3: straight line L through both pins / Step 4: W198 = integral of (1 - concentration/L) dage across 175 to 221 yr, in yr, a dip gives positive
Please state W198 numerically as 4.7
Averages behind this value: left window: 92.6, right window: 145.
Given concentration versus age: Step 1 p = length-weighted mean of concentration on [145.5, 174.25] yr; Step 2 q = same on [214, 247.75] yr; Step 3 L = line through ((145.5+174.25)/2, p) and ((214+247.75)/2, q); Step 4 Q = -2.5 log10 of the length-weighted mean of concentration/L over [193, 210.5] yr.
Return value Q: 0.12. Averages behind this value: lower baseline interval 93.2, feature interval 109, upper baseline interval 142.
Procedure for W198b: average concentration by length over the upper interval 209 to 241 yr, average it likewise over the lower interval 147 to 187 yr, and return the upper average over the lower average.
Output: 1.45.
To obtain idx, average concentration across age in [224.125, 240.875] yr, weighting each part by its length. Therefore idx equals 144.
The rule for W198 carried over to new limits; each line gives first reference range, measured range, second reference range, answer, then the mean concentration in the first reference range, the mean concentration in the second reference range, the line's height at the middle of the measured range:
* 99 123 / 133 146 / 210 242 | 2.1 yr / 95.8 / 140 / 107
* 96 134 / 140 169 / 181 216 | 2.3 yr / 94.2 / 110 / 102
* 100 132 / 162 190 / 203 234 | 4.5 yr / 94.9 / 133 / 117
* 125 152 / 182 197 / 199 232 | 1.8 yr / 90.8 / 130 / 117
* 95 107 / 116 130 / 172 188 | 0.1 yr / 93.9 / 101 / 95.8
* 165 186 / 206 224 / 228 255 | -0.9 yr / 97.2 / 141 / 123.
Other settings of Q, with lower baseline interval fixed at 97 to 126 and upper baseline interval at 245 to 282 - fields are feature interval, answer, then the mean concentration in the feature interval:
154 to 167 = 0.113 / 95.3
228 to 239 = -0.178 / 144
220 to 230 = -0.197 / 144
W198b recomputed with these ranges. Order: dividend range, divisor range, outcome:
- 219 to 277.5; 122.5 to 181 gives 1.46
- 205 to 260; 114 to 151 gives 1.48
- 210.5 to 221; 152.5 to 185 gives 1.38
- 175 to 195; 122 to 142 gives 1.13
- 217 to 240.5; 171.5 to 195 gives 1.41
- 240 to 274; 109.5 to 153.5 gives 1.42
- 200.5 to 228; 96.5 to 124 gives 1.34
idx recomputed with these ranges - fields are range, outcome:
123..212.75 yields 98.2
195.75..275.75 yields 131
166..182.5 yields 96.4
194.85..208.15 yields 107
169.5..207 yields 103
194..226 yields 122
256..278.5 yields 126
